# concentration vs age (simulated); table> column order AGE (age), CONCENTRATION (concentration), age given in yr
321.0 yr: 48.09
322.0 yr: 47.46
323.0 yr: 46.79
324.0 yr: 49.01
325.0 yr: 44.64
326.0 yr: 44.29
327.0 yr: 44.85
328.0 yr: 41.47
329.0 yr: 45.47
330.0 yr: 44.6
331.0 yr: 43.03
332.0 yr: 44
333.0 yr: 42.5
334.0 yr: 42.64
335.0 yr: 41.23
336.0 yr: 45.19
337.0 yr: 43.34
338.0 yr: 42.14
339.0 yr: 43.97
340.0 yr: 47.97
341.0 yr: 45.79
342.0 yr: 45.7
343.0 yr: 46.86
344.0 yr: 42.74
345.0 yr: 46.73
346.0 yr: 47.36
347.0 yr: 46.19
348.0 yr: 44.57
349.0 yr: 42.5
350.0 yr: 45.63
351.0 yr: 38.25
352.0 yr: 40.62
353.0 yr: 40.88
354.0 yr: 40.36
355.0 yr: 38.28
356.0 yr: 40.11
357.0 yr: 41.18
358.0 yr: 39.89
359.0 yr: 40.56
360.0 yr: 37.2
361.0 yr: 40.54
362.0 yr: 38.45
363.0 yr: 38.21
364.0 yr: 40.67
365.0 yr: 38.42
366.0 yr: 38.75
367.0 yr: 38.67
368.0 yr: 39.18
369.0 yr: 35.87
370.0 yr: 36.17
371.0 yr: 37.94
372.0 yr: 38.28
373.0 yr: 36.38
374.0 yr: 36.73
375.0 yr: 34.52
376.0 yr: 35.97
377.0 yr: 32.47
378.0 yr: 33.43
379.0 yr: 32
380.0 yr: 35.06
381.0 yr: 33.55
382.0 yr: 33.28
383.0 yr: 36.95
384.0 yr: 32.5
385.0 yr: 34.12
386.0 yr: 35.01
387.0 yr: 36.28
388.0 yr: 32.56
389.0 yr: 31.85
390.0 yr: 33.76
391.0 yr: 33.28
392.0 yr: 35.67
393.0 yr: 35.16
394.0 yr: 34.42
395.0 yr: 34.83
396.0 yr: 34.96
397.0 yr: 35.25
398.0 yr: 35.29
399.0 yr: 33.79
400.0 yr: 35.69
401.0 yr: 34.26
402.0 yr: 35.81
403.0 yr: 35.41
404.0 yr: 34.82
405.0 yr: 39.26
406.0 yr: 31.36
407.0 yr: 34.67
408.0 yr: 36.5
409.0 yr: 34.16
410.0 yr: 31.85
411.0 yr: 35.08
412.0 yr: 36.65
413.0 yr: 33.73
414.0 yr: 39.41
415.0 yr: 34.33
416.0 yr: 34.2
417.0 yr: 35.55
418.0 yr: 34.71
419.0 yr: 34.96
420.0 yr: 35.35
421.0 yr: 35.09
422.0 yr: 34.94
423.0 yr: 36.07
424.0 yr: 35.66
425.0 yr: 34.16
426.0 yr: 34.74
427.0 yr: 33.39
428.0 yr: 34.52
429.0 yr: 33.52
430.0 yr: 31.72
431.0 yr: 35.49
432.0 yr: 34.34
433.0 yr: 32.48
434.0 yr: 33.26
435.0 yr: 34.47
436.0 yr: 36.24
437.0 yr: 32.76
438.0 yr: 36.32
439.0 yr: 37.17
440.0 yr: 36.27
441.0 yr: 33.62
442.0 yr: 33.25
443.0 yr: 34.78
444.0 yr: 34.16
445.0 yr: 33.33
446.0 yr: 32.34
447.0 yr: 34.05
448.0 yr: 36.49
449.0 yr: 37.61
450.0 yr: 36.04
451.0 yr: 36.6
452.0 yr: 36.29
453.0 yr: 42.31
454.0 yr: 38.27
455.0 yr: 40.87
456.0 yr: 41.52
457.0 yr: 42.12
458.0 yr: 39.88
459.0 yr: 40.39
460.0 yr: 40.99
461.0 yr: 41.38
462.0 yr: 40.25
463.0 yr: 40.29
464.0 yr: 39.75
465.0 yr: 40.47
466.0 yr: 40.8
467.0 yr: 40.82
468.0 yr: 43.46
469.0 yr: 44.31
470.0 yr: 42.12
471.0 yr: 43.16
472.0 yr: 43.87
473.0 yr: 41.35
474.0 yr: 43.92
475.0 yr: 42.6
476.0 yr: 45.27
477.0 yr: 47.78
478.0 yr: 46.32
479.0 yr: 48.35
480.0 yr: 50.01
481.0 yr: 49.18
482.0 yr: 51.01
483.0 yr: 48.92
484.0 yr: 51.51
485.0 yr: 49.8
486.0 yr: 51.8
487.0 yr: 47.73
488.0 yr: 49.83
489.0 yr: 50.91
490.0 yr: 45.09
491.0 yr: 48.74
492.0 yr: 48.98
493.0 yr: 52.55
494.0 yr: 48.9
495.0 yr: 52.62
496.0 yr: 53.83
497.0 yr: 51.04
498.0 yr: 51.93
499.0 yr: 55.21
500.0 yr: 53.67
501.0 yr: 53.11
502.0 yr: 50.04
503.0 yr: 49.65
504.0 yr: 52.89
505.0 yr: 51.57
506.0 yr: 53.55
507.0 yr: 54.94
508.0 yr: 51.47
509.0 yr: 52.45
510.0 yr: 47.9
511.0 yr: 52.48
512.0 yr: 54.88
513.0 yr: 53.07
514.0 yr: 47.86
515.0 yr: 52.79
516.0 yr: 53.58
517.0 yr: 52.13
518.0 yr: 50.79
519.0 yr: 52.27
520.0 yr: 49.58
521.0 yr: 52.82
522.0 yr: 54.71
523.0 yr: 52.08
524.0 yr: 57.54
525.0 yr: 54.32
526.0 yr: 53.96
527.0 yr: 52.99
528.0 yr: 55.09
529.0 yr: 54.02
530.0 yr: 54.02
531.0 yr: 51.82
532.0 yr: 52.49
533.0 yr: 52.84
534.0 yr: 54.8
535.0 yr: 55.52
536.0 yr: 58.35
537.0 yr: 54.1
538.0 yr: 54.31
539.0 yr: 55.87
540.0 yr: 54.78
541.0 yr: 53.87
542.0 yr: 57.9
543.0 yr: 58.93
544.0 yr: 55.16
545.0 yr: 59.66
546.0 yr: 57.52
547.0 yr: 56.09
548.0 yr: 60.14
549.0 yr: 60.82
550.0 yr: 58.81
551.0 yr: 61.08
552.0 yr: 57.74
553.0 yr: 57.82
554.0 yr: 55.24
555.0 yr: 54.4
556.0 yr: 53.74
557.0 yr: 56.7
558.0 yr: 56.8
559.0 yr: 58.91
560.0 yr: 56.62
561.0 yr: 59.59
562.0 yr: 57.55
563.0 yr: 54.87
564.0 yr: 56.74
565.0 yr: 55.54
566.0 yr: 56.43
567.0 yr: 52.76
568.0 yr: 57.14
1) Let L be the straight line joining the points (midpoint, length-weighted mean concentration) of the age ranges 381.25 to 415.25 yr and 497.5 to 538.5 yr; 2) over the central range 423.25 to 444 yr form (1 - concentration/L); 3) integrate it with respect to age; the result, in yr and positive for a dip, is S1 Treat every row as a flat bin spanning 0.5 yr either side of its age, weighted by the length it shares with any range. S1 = 3.0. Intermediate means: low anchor 34.8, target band 34.4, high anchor 53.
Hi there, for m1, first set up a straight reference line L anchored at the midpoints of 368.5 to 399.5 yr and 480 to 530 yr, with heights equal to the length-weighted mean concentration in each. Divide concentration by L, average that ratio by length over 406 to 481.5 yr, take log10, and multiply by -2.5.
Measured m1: 0.14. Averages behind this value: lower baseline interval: 34.8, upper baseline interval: 51.8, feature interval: 37.9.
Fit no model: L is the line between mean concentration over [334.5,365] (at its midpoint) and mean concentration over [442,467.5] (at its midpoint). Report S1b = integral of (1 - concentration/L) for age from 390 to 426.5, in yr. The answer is 4.7 yr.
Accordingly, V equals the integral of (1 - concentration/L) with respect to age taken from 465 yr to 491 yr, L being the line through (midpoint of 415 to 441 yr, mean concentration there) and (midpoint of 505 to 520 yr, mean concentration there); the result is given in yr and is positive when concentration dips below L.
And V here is -0.8 yr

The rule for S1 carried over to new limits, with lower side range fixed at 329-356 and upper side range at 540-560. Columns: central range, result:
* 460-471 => 2.19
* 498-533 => 1.50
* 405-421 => 4.40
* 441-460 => 5.06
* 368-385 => 3.95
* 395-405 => 2.56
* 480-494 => 0.92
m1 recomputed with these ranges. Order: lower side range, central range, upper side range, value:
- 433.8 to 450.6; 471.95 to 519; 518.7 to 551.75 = -0.08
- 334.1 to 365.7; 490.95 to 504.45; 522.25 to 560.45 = 0.02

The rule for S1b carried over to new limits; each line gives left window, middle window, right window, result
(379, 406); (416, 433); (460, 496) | 1.9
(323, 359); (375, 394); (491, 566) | 4.9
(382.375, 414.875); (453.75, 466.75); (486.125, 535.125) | 1.1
